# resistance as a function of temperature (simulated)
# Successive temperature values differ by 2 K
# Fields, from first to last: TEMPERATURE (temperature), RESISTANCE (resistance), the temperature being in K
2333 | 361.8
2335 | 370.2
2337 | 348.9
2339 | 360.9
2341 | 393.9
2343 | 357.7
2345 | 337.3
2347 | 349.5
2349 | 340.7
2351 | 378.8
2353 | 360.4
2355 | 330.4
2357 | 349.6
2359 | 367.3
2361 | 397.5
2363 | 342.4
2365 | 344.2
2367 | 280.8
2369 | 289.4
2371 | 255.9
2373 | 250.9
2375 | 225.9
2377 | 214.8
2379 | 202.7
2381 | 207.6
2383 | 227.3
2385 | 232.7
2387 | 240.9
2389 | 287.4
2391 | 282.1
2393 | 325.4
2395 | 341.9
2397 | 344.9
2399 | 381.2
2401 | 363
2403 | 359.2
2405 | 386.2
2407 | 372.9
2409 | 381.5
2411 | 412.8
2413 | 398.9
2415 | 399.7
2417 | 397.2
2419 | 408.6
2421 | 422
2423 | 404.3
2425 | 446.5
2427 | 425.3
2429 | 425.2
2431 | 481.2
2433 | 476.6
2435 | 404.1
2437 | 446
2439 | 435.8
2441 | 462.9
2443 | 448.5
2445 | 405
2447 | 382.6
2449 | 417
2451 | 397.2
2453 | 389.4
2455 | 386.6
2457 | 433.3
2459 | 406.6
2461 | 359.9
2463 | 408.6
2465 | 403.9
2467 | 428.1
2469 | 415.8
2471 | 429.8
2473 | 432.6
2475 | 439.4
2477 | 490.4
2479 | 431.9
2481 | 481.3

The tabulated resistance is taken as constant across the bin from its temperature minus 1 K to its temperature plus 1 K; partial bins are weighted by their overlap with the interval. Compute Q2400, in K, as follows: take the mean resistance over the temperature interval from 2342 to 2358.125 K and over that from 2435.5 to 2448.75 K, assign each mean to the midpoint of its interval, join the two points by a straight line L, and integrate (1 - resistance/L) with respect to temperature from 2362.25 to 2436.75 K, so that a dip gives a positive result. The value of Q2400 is 9.9 K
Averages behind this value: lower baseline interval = 351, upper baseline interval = 428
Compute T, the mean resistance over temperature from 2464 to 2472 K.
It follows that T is 419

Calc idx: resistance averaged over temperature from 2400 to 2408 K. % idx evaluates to 370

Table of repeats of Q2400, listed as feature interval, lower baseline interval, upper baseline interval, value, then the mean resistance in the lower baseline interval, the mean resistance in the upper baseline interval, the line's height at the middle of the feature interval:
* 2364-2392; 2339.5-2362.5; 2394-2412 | 8.6 K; 360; 372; 366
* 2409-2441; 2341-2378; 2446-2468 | -4.2 K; 323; 401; 375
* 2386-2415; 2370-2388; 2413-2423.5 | -2.1 K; 229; 406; 326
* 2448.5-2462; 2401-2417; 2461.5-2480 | 0.7 K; 386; 429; 418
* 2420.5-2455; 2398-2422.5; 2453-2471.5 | -2.4 K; 391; 406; 399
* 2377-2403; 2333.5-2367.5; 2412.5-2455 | 6.8 K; 355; 422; 387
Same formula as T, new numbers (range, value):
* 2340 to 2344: 376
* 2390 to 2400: 335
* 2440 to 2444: 456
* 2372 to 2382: 220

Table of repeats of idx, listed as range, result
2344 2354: 353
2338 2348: 360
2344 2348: 343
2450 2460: 403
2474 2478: 465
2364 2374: 284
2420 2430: 425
